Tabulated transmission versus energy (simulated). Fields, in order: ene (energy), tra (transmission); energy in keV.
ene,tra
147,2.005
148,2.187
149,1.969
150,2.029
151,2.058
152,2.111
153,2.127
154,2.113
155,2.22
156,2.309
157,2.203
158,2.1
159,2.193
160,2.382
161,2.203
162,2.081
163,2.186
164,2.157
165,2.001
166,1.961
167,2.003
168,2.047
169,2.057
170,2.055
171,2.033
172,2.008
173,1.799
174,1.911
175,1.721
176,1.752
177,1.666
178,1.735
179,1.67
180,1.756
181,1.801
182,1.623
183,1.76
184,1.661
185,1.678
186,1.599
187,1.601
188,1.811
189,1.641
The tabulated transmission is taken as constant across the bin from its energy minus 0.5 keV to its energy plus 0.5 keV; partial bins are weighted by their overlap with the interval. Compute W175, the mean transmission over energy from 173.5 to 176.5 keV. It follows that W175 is 1.79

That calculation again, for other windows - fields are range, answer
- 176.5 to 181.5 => 1.73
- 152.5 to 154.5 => 2.12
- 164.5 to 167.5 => 1.99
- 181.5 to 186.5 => 1.66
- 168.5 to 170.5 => 2.06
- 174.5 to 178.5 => 1.72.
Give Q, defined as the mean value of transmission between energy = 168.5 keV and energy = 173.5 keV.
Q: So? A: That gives 1.99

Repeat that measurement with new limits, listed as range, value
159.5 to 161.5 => 2.29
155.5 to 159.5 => 2.2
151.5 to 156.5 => 2.18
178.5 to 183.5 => 1.72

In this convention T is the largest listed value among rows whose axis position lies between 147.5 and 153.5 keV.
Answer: 2.187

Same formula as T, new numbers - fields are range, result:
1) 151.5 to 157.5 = 2.309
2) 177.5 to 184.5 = 1.801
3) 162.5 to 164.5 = 2.186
